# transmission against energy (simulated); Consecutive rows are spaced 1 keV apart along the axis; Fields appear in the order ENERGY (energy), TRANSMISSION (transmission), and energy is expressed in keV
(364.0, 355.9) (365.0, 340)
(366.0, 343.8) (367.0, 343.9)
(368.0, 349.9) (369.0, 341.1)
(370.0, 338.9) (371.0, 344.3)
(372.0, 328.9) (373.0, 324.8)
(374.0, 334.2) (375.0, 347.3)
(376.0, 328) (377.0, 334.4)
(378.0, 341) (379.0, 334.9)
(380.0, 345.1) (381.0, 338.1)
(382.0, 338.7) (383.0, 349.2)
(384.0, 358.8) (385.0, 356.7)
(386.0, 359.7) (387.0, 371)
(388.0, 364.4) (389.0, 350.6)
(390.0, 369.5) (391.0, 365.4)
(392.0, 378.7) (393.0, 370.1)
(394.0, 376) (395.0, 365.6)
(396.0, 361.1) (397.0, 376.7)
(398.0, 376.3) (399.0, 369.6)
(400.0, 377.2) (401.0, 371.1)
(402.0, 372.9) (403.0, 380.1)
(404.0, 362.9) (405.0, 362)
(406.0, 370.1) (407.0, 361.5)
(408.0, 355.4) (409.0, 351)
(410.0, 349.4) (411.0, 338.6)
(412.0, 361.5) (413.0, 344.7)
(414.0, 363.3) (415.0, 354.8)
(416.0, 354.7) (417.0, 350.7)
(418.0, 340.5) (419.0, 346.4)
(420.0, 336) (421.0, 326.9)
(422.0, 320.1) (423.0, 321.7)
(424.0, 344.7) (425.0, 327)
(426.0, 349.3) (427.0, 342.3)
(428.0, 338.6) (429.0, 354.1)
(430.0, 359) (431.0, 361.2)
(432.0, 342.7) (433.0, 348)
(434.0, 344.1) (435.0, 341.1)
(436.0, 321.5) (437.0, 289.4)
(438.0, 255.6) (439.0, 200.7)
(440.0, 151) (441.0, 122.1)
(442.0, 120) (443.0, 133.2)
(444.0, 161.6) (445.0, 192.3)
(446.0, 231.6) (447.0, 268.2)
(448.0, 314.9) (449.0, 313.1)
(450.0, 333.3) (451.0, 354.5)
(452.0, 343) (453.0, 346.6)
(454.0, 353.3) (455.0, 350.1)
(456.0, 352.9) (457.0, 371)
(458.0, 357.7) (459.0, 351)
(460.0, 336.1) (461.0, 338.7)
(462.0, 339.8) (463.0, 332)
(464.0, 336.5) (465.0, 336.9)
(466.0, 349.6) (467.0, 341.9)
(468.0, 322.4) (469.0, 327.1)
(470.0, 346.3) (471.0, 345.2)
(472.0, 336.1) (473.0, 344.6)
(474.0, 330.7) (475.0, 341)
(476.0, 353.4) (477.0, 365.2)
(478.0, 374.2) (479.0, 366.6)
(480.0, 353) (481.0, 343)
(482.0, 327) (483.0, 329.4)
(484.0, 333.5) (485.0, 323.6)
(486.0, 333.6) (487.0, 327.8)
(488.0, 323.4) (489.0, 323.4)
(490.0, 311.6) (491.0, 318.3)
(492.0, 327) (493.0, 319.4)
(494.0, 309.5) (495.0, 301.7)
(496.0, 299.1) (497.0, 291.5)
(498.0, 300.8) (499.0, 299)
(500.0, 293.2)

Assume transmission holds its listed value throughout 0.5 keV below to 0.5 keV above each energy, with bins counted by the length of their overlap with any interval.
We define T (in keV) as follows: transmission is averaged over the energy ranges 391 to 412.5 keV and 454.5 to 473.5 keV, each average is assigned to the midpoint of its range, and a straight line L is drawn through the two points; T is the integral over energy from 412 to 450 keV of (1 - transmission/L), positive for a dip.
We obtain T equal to 6.1 keV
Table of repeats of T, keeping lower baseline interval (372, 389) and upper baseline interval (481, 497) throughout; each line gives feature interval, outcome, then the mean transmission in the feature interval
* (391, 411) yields -1.6 keV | 367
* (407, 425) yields -0.4 keV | 345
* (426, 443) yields 2.5 keV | 284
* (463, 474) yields -0.4 keV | 338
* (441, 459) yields 2.4 keV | 285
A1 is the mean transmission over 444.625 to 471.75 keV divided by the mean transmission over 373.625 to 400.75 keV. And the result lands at 0.92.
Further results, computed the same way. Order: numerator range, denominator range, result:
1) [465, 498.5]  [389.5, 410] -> 0.90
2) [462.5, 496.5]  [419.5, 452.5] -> 1.15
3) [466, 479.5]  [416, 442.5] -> 1.13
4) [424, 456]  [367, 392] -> 0.84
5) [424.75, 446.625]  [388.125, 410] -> 0.74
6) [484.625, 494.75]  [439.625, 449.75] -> 1.57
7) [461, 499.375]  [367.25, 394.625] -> 0.95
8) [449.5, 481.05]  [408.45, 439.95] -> 1.04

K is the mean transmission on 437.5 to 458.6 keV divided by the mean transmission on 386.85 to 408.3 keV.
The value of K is 0.73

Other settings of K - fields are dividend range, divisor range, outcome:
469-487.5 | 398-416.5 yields 0.95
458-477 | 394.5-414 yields 0.94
